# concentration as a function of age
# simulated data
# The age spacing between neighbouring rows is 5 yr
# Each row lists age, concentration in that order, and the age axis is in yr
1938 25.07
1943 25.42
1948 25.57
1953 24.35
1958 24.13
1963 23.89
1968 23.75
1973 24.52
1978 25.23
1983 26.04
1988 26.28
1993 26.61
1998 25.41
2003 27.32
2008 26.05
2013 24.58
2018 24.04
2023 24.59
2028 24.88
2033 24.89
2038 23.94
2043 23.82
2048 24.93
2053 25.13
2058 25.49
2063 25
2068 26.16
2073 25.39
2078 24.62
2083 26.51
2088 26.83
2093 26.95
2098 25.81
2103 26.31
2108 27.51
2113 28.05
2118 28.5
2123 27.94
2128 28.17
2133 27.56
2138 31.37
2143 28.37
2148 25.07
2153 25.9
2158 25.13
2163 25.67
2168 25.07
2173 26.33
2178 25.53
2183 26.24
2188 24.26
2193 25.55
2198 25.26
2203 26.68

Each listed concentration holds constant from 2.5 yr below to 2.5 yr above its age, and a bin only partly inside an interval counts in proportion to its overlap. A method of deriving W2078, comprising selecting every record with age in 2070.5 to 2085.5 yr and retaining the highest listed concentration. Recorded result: 26.51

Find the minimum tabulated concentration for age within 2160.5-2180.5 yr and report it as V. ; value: 25.07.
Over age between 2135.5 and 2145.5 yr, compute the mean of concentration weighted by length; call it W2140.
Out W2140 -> 29.9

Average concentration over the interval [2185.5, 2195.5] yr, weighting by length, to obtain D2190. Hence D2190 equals 24.9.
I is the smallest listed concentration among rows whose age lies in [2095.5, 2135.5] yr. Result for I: 25.81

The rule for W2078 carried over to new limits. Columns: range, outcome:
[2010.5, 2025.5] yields 24.59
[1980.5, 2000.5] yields 26.61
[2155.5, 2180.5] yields 26.33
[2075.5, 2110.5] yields 27.51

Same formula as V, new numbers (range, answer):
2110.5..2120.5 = 28.05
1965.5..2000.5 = 23.75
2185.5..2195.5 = 24.26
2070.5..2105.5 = 24.62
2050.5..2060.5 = 25.13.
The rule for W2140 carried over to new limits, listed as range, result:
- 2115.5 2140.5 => 28.7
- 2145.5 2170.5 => 25.4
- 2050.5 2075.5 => 25.4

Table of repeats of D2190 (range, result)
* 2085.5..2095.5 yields 26.9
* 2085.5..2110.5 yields 26.7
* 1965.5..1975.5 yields 24.1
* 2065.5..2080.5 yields 25.4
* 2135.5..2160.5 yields 27.2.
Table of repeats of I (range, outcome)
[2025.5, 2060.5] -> 23.82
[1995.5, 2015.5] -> 24.58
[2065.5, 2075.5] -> 25.39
